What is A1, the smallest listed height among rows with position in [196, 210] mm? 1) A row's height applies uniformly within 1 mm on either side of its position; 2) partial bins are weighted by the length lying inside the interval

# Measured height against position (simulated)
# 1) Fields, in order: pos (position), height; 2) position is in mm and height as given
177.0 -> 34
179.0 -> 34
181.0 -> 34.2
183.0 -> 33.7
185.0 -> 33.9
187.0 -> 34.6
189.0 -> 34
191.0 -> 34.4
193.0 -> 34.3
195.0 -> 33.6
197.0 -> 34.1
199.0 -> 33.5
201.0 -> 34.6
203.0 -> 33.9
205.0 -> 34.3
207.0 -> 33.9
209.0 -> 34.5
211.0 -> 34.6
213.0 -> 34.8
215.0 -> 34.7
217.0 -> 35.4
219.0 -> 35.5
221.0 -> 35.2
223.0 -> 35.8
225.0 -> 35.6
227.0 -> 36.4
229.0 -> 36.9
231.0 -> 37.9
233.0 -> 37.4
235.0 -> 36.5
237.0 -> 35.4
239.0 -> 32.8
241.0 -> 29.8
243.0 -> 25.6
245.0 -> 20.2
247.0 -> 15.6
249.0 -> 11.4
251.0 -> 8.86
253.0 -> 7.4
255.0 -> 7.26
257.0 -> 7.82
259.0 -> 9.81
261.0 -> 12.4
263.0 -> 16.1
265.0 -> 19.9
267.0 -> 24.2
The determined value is 33.5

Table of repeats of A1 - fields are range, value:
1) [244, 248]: 15.6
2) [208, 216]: 34.5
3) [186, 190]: 34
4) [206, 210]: 33.9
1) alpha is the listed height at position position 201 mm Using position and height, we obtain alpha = 34.6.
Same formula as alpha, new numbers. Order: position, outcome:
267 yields 24.2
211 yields 34.6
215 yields 34.7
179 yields 34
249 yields 11.4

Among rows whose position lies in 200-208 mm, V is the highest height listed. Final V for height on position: 34.6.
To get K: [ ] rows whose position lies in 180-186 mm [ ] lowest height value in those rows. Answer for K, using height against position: 33.7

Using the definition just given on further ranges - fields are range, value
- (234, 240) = 32.8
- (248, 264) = 7.26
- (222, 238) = 35.4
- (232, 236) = 36.5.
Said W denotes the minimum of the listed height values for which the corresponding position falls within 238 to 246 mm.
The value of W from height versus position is 20.2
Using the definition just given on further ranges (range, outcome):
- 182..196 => 33.6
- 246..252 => 8.86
